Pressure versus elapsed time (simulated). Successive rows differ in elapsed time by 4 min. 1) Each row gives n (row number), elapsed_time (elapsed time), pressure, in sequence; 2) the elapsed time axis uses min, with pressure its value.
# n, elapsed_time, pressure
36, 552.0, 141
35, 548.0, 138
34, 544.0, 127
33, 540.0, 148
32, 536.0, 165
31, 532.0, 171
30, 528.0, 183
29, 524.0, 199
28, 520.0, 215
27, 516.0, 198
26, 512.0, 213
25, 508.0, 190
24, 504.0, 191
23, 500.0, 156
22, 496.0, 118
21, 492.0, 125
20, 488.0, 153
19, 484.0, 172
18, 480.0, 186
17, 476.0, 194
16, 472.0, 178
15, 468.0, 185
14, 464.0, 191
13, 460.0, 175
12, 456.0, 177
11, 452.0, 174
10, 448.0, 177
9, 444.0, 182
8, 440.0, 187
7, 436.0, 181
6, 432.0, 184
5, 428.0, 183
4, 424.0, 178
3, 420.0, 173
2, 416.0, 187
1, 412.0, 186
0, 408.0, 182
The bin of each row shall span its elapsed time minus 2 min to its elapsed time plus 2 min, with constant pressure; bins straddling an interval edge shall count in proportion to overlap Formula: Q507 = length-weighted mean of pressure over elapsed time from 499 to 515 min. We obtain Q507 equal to 190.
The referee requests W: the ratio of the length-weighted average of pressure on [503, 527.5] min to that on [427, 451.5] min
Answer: 1.1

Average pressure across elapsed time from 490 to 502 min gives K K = 133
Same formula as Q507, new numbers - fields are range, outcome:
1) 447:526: 178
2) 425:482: 182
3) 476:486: 182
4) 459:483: 185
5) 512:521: 207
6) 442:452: 178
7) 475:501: 156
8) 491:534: 179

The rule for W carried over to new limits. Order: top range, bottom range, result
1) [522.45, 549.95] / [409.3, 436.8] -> 0.89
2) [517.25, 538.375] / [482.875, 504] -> 1.26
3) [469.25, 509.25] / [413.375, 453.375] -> 0.92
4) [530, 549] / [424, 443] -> 0.82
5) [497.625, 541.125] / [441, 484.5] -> 1.02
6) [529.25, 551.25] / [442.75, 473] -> 0.84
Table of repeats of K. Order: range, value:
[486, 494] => 139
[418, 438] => 180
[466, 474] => 182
